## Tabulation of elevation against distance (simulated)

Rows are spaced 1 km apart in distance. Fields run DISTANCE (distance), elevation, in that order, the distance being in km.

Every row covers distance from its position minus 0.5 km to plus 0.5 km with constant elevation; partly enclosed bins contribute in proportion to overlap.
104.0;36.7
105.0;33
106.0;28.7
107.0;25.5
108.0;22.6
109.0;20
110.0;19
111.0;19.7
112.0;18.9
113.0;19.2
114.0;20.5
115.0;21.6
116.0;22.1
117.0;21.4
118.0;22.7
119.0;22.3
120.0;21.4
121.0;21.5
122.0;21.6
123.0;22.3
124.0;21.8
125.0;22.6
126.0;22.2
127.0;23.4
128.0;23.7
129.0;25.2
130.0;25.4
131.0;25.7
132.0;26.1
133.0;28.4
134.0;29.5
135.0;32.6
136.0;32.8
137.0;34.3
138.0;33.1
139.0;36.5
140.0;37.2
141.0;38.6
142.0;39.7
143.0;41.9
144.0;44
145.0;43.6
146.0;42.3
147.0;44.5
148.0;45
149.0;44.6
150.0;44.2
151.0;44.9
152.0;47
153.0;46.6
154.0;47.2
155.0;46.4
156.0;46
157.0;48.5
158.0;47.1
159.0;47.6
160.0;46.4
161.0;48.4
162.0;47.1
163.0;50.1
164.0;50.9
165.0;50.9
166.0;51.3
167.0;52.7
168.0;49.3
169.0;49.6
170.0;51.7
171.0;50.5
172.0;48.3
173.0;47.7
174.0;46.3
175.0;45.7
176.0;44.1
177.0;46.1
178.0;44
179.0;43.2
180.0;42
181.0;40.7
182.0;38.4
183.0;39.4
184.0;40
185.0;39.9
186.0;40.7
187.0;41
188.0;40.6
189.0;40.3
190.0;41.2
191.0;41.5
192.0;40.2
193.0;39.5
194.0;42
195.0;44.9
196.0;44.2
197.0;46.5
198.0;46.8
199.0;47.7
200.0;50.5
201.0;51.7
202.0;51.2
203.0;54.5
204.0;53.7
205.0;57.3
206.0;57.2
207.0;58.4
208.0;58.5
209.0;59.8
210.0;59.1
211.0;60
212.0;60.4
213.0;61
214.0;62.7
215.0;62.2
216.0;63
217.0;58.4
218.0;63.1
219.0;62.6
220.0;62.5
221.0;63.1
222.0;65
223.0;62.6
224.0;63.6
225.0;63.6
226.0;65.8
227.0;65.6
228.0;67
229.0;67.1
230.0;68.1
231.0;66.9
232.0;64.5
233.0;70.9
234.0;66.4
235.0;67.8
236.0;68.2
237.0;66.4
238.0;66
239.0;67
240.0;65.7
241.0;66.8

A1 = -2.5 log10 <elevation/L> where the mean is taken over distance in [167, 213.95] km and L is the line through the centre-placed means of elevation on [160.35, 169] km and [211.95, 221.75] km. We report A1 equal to 0.17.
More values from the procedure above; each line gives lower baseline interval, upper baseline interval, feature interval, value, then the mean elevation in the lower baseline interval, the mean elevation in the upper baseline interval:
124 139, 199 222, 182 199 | 0.209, 27.6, 58.6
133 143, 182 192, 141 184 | -0.217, 34.9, 40.4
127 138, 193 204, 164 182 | -0.174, 28.4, 47.9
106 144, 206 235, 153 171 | -0.202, 26.3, 63.3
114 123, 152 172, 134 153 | -0.080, 21.8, 48.8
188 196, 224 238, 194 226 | -0.081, 41.5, 66.6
